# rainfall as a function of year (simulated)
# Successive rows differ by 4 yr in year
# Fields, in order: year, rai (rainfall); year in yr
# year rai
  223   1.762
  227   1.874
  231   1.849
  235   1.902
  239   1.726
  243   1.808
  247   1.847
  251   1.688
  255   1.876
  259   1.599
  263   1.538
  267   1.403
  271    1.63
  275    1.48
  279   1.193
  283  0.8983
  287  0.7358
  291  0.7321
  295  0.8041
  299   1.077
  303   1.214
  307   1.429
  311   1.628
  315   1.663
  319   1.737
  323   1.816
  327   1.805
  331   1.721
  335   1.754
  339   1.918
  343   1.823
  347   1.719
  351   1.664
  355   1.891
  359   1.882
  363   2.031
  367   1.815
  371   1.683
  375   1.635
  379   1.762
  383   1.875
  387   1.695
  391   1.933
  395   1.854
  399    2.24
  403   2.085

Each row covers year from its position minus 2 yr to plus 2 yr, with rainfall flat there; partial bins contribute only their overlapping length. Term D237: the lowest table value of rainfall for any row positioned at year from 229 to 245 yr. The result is 1.726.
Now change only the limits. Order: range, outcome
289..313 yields 0.7321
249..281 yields 1.193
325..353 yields 1.664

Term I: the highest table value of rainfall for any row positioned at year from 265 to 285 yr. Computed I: 1.63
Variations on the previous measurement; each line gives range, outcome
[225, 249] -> 1.902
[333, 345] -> 1.918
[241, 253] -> 1.847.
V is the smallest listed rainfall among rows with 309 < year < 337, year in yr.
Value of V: 1.628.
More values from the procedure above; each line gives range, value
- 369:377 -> 1.635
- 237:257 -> 1.688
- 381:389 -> 1.695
